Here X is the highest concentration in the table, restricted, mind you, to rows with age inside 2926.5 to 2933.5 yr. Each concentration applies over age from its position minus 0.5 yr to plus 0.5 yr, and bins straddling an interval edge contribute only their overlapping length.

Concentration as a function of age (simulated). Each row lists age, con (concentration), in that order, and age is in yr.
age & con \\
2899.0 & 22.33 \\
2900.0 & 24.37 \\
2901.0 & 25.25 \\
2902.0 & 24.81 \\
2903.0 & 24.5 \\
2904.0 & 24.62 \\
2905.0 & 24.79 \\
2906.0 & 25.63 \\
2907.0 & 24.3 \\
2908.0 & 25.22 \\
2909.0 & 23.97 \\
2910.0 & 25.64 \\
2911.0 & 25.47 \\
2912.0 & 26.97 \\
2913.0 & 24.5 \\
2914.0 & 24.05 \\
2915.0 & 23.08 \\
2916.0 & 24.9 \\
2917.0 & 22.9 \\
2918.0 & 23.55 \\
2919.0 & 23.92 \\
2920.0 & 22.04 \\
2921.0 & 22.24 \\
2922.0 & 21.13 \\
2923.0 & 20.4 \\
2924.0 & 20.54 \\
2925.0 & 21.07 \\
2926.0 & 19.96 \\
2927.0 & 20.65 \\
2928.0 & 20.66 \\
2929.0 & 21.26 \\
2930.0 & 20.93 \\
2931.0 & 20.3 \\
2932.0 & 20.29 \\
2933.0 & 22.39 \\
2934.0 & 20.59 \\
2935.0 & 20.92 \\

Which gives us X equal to 22.39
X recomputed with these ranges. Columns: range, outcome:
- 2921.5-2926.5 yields 21.13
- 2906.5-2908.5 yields 25.22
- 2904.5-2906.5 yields 25.63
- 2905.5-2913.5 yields 26.97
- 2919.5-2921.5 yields 22.24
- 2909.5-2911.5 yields 25.64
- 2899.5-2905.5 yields 25.25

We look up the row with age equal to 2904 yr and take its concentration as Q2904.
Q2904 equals 24.62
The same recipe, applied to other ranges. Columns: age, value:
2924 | 20.54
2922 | 21.13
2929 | 21.26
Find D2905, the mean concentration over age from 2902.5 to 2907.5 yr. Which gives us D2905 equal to 24.8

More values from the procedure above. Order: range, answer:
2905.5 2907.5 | 25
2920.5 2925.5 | 21.1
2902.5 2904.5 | 24.6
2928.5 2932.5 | 20.7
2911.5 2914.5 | 25.2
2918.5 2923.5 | 21.9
